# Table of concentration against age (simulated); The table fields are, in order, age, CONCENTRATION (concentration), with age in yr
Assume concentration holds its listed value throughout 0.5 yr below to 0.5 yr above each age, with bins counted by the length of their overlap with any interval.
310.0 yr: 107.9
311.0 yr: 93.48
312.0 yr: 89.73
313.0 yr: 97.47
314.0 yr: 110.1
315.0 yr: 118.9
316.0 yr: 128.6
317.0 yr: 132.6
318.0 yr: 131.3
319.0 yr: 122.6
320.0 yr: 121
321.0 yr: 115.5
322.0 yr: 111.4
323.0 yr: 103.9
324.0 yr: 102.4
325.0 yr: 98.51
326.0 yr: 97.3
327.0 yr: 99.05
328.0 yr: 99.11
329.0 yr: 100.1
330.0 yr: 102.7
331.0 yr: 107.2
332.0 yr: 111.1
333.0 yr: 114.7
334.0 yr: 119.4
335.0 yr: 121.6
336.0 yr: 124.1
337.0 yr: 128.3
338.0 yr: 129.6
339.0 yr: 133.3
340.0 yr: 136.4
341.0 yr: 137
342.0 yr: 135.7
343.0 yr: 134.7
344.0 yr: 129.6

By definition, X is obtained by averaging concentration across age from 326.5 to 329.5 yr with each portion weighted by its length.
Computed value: 99.4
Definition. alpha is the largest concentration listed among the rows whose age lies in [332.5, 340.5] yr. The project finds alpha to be 136.4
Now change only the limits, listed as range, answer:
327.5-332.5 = 111.1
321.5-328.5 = 111.4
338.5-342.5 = 137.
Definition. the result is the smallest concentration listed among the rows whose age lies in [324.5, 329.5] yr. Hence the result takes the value 97.3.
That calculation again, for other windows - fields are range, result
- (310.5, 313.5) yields 89.73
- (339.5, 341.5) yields 136.4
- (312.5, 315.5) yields 97.47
